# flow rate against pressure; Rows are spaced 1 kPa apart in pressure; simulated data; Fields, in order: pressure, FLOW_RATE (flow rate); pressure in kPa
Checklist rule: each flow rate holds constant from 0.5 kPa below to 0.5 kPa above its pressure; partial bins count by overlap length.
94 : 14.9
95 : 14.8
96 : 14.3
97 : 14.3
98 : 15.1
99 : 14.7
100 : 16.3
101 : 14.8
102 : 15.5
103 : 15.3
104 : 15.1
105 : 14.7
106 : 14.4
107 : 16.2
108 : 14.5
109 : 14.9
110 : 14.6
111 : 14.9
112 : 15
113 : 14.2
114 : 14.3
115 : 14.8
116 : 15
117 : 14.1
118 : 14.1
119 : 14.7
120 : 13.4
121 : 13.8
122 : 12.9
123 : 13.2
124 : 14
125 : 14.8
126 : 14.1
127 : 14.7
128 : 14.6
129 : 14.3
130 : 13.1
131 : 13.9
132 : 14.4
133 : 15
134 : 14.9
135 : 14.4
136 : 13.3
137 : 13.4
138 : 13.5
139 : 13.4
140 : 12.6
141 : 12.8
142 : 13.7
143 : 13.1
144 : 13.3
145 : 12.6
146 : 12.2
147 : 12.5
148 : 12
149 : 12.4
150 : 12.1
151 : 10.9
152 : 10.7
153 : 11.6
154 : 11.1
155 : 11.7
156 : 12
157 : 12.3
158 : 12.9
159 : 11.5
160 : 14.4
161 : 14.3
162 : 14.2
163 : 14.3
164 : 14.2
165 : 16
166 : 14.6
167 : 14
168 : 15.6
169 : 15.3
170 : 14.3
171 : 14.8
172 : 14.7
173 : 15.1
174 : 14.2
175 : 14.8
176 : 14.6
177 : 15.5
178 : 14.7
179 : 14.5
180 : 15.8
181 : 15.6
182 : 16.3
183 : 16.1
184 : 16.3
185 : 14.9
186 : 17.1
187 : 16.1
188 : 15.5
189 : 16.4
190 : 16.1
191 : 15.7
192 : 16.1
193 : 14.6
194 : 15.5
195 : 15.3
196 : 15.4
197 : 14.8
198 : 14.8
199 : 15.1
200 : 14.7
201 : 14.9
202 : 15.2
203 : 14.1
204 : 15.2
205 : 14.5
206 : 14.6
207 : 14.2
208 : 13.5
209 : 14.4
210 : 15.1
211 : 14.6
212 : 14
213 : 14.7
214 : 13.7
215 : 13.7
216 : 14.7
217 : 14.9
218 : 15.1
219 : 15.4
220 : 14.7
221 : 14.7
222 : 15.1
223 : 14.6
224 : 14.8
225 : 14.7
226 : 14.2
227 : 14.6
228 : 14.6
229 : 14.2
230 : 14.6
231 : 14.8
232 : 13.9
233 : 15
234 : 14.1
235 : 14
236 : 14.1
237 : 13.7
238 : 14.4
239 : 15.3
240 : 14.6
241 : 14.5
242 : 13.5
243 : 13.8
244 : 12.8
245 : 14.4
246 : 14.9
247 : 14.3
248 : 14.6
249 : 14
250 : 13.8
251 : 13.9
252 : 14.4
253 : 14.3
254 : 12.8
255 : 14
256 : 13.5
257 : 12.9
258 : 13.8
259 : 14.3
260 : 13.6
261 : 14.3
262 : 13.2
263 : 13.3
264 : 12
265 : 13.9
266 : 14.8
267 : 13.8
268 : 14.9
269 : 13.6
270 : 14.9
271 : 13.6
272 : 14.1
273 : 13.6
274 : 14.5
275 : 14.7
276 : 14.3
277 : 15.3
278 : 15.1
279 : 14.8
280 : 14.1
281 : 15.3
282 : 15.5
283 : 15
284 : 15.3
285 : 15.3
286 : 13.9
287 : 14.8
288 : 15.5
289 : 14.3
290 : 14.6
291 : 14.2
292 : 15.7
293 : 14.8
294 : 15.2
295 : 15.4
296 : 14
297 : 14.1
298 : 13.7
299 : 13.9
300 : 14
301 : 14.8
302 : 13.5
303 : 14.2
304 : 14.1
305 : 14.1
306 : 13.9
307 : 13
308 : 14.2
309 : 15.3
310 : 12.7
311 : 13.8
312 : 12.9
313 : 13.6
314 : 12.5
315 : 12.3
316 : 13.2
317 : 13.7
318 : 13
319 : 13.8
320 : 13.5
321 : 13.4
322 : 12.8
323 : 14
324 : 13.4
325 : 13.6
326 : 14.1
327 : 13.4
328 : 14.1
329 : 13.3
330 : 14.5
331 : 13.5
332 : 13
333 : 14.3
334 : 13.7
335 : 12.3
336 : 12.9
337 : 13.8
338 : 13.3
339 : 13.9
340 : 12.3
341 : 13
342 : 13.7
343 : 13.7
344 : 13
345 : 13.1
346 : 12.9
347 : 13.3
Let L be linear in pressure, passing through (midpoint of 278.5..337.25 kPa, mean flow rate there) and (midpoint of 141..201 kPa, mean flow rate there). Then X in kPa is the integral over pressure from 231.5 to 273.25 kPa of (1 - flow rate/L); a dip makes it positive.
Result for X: 0.3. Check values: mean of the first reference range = 14.2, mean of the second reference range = 14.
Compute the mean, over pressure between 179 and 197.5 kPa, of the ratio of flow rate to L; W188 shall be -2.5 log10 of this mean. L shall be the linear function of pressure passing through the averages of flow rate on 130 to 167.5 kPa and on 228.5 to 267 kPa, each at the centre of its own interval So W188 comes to -0.17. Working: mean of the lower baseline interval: 13.1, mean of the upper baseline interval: 14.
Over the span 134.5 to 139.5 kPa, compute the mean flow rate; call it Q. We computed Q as 13.6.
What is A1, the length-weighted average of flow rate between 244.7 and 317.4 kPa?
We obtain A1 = 14.1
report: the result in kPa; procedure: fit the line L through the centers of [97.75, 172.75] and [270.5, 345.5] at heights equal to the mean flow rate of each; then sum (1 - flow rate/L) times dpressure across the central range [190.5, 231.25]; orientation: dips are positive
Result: -2.4 kPa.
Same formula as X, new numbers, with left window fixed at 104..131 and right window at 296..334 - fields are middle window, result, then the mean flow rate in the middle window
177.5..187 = -1.07 kPa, 15.7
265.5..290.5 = -1.51 kPa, 14.6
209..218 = -0.28 kPa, 14.5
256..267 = 0.19 kPa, 13.6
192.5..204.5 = -0.76 kPa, 15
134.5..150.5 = 1.48 kPa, 13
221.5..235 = -0.55 kPa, 14.5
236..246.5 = -0.20 kPa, 14.2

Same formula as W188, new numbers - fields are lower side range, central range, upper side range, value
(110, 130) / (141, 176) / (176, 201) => 0.12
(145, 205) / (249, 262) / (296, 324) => 0.01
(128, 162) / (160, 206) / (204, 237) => -0.11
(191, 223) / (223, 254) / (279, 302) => 0.03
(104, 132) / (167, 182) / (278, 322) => -0.05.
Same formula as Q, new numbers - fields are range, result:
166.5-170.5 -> 14.8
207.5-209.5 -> 13.9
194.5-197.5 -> 15.2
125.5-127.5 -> 14.4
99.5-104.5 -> 15.4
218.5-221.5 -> 14.9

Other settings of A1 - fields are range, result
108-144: 14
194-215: 14.6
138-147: 13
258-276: 14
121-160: 13.1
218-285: 14.3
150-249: 14.5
